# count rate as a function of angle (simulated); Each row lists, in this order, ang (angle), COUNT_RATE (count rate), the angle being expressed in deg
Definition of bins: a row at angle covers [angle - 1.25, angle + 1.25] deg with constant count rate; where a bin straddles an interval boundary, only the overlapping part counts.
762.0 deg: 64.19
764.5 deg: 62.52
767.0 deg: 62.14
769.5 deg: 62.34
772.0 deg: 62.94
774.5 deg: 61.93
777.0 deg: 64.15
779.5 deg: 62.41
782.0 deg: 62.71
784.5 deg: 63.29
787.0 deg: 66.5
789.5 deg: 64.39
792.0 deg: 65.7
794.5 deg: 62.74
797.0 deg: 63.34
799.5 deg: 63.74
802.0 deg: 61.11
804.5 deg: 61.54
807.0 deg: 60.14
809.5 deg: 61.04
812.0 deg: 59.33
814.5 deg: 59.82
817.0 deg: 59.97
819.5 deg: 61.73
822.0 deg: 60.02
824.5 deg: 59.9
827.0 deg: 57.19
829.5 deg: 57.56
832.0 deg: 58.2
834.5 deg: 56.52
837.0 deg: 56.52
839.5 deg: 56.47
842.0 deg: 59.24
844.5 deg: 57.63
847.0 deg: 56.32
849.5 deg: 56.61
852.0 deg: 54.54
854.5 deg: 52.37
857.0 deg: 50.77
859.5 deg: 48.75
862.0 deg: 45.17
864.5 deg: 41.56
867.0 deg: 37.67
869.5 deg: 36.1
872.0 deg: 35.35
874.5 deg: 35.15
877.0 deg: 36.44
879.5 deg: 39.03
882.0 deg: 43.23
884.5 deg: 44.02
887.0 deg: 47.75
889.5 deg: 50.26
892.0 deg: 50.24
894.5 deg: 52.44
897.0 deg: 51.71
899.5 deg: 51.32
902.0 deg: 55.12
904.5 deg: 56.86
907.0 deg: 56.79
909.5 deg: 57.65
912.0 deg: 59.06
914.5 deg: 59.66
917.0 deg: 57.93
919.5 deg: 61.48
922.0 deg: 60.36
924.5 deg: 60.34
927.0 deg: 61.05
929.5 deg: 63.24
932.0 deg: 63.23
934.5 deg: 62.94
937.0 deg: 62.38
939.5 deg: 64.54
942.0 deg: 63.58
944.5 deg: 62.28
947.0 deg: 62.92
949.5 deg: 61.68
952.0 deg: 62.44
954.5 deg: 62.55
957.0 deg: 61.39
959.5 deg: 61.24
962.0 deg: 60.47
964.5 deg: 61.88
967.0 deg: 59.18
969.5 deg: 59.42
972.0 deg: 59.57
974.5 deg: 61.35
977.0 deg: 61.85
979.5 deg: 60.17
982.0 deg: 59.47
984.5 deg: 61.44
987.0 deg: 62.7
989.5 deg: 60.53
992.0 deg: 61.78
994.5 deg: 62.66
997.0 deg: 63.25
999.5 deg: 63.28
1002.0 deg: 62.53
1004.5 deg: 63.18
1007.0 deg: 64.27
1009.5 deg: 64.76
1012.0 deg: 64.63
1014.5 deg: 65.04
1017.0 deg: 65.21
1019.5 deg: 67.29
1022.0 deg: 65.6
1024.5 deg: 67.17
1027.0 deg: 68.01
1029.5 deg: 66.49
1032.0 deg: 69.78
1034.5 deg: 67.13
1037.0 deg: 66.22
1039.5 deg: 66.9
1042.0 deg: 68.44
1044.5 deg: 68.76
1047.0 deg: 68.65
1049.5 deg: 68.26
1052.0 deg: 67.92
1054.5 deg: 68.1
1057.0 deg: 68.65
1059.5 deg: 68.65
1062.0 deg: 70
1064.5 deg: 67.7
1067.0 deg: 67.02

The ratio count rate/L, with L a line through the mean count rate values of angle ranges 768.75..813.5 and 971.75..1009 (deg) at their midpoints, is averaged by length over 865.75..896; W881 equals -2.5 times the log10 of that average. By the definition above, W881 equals 0.42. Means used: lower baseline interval 62.7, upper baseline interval 62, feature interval 42.4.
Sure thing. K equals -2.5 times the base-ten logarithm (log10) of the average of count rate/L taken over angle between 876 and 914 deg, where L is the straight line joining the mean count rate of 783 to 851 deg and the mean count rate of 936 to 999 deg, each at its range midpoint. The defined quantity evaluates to 0.207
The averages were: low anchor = 60.2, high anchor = 61.6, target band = 50.4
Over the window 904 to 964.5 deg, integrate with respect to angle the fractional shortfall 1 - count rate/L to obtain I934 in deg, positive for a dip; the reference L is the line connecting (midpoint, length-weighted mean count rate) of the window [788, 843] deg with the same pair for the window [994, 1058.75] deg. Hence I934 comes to 2.41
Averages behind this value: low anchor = 60.3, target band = 61.2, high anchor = 66.3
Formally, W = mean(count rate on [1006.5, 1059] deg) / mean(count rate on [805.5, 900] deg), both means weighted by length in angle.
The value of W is 1.3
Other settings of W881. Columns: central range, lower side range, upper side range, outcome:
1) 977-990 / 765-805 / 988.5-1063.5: 0.08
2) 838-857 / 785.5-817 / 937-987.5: 0.12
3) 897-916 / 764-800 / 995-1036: 0.15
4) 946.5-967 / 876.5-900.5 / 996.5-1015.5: -0.09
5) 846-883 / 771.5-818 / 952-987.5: 0.36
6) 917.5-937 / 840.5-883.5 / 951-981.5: -0.12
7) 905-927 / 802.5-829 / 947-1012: 0.03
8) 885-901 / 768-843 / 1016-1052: 0.25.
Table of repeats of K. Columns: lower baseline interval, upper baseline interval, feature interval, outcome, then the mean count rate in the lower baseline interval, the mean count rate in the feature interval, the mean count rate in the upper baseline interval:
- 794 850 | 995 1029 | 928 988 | 0.028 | 59.4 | 61.7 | 64.9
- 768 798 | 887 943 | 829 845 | 0.070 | 63.5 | 57.4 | 58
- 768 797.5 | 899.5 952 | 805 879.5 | 0.185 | 63.5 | 52.6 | 60.5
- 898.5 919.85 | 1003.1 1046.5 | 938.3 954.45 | -0.048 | 57.2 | 62.9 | 66.4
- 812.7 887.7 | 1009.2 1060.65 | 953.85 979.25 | 0.006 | 50.8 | 60.8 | 67.3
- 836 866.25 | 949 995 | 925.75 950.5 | -0.072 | 52.7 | 62.8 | 61.1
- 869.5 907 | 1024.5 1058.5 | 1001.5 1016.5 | -0.014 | 46.4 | 64.2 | 67.9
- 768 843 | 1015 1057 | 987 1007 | 0.064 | 61.1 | 62.6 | 67.5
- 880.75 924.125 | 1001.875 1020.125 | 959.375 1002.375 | 0.008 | 54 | 61.2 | 64.7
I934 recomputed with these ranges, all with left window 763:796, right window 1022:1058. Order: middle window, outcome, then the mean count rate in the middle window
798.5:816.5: 0.84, 60.9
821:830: 0.76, 58.7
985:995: 0.77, 61.8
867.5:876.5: 4.04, 35.8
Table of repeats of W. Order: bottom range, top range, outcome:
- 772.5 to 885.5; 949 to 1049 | 1.16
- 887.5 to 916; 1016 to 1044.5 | 1.23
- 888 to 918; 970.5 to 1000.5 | 1.12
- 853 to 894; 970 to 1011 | 1.42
